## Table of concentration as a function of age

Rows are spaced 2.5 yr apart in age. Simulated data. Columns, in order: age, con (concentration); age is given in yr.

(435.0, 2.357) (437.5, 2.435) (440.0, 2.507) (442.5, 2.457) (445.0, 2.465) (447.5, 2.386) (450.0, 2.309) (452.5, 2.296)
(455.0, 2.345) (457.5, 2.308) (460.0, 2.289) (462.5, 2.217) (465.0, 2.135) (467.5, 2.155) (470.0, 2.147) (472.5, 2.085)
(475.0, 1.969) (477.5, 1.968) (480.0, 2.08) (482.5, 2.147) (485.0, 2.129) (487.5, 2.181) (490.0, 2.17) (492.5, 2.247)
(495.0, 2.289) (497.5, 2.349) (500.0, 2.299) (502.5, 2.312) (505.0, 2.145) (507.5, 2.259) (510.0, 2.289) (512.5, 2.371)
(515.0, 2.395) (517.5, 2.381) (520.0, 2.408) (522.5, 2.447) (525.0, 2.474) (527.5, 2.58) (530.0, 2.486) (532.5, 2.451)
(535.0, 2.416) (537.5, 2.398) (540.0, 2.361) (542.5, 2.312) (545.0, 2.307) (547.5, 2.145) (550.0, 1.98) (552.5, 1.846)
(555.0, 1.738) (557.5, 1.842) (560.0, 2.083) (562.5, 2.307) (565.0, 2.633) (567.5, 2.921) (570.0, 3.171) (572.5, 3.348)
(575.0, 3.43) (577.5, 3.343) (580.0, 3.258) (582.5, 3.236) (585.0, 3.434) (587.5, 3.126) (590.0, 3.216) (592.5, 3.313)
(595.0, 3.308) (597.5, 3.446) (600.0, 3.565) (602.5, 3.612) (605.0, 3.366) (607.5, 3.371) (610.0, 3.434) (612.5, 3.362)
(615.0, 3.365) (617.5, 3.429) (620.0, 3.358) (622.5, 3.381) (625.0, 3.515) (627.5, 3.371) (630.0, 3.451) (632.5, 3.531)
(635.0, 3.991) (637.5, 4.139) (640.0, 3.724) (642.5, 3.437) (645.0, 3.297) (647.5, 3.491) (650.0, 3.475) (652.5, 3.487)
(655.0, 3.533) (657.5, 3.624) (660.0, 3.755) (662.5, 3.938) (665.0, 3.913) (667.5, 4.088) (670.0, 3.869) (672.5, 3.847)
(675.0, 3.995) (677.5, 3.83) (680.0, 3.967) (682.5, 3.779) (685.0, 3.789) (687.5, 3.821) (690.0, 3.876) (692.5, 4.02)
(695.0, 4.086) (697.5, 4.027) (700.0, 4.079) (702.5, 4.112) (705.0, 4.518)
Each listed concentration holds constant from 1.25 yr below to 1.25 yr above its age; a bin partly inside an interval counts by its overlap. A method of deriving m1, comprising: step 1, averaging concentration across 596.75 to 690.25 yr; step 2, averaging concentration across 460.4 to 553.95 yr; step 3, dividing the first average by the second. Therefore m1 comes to 1.61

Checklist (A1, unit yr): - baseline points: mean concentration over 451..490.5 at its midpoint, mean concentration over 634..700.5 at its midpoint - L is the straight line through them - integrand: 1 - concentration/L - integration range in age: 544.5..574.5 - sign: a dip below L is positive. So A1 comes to 5.4 yr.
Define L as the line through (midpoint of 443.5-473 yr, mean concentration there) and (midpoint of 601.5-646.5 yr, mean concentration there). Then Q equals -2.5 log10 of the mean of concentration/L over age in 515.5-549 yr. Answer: 0.177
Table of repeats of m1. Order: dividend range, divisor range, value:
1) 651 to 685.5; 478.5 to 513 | 1.71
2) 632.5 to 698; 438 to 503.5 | 1.69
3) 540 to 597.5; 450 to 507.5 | 1.25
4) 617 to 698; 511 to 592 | 1.43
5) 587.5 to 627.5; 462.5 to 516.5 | 1.54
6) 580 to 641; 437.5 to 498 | 1.54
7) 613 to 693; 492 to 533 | 1.56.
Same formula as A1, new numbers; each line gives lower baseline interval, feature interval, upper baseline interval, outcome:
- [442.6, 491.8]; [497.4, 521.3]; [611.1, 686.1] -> 2.1 yr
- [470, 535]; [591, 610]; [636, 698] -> -1.5 yr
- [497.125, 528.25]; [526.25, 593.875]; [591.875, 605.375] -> 7.2 yr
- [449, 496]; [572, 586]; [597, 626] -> -0.9 yr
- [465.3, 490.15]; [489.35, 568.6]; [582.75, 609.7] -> 9.8 yr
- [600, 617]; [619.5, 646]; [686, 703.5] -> 0.1 yr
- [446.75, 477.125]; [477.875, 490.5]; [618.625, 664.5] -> 1.3 yr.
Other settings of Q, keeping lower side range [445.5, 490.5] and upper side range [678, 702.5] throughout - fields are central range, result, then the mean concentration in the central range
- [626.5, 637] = -0.045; 3.63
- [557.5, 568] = 0.230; 2.38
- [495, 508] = 0.082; 2.28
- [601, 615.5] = -0.041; 3.42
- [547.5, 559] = 0.451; 1.89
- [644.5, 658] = 0.045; 3.49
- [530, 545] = 0.147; 2.39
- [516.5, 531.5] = 0.071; 2.46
